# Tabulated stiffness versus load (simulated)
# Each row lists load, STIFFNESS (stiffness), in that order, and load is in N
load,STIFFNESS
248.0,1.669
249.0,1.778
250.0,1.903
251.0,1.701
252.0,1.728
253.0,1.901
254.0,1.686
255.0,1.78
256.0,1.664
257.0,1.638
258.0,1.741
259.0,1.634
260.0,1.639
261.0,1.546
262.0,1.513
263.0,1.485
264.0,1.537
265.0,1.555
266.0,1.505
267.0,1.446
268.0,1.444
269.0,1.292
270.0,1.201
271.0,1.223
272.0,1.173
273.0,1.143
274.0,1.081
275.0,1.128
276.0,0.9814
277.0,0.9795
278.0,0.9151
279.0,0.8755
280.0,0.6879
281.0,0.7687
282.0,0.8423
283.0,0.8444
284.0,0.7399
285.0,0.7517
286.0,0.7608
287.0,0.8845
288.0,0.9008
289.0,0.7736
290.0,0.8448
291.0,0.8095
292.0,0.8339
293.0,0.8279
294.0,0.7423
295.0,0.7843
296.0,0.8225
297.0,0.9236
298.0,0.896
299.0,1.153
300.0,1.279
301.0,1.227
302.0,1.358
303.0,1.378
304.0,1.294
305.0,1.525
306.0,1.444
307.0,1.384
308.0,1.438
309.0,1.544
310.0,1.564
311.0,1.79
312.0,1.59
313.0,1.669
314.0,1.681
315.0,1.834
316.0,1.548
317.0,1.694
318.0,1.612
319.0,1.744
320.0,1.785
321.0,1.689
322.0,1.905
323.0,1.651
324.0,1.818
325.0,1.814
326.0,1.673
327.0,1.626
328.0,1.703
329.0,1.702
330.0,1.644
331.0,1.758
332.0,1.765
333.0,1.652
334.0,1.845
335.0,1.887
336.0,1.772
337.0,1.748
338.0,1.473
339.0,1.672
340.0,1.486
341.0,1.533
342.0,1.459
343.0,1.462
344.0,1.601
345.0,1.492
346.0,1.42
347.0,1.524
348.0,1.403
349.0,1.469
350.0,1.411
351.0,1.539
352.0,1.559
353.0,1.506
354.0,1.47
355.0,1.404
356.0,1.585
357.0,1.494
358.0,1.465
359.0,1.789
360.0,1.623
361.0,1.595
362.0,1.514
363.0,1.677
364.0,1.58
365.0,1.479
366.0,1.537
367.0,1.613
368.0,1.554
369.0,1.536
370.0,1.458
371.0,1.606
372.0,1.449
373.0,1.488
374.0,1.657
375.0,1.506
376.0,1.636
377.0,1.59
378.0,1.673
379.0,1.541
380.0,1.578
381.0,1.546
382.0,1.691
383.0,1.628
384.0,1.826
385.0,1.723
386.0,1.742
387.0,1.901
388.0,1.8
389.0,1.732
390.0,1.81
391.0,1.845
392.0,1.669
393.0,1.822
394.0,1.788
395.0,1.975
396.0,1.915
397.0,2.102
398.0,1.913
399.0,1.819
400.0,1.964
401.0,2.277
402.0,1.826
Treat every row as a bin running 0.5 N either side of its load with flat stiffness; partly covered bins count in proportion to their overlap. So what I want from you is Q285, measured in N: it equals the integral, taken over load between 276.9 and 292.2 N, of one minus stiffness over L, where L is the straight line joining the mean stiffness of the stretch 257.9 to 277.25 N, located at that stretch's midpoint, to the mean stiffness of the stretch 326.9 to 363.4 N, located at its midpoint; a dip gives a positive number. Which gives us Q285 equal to 6.4 N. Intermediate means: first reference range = 1.36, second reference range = 1.59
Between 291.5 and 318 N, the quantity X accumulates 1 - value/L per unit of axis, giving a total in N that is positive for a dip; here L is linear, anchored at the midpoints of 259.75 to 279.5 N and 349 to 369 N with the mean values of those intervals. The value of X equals 1.27 N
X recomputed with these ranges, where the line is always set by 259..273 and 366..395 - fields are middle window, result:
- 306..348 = -2.57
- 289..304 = 4.99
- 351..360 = 0.39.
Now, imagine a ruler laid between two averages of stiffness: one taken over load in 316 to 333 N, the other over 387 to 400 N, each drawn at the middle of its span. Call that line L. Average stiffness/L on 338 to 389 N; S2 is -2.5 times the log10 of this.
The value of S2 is 0.15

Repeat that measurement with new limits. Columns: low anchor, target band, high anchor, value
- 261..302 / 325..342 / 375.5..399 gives -0.20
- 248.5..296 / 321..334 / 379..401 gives -0.16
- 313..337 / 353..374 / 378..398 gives 0.14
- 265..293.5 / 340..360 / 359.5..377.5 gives -0.05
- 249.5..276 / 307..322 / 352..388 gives -0.07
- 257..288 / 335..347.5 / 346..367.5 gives -0.07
